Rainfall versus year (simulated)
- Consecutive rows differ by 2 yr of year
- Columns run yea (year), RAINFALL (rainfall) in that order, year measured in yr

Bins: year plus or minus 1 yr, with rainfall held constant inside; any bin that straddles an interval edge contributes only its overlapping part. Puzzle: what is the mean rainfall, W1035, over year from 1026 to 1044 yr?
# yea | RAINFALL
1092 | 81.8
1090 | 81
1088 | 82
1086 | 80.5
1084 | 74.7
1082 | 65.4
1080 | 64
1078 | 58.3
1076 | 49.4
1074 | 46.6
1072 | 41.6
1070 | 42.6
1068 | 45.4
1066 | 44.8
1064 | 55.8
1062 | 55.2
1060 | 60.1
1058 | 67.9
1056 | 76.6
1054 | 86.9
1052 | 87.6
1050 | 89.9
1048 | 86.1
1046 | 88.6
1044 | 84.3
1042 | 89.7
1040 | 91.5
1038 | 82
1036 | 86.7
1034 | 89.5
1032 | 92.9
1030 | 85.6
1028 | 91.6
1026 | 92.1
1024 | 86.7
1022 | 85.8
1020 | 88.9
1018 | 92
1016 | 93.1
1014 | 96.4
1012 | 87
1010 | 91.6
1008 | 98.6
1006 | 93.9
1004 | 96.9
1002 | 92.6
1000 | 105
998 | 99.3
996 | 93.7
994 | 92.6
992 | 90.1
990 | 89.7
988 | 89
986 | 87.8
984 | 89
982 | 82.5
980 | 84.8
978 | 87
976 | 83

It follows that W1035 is 88.6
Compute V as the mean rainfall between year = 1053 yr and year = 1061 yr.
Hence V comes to 72.9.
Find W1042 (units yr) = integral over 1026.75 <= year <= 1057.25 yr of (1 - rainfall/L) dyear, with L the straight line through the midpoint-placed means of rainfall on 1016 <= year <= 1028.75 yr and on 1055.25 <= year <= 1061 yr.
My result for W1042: -3.8 yr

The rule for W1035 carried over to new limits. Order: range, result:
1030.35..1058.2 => 86.2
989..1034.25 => 92.5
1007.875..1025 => 90.7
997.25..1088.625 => 79.1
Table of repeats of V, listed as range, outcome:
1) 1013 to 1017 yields 94.8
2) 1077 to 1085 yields 65.6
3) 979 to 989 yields 86.6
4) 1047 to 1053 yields 87.9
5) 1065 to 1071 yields 44.3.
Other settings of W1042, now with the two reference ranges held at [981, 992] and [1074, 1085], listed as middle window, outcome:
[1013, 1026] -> -2.0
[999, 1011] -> -2.0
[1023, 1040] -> -3.1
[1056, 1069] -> 1.9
